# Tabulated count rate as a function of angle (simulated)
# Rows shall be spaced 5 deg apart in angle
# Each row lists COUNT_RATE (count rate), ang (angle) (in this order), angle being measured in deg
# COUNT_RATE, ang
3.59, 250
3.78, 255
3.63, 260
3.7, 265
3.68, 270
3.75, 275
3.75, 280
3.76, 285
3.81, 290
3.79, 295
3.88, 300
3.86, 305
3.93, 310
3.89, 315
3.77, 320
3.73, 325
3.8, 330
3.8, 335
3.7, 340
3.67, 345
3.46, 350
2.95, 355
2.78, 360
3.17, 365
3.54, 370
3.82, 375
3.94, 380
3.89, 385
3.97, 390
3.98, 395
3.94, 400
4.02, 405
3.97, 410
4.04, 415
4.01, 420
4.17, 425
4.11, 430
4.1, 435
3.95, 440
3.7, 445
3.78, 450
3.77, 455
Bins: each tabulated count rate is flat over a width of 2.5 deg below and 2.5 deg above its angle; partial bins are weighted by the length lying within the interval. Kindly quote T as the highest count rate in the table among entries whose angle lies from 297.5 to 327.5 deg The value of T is 3.93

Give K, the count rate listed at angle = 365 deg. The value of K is 3.17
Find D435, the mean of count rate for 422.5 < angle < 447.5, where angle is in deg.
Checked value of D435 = 4.01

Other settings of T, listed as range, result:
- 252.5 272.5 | 3.78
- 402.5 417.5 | 4.04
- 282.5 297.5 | 3.81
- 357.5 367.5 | 3.17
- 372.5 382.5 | 3.94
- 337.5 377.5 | 3.82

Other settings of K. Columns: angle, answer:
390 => 3.97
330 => 3.8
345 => 3.67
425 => 4.17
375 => 3.82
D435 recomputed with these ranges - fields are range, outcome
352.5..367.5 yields 2.97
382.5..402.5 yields 3.95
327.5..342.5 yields 3.77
